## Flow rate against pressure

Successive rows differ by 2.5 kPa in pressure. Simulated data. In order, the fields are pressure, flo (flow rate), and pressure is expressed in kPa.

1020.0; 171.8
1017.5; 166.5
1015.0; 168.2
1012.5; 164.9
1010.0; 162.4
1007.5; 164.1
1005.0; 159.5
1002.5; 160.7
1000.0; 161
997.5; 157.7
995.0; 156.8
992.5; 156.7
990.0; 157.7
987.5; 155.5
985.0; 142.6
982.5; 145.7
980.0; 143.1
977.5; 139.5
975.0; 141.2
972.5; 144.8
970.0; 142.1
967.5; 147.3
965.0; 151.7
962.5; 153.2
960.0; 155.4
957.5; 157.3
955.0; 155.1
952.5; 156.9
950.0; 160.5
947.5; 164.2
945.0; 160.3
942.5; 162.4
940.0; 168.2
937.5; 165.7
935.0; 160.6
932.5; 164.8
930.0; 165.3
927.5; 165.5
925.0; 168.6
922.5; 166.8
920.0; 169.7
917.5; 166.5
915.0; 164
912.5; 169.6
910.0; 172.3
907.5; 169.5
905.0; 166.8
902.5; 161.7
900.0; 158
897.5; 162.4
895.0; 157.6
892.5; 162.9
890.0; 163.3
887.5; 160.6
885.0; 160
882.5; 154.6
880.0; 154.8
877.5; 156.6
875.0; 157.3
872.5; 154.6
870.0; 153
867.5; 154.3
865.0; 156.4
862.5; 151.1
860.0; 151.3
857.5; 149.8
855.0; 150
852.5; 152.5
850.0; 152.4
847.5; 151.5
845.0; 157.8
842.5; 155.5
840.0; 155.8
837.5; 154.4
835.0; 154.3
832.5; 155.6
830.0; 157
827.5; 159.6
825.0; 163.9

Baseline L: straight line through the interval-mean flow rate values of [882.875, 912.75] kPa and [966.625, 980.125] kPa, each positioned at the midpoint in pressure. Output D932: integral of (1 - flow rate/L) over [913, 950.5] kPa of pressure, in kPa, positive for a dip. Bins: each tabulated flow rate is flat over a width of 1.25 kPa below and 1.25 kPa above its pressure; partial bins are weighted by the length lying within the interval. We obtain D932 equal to -2.67 kPa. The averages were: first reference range 163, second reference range 143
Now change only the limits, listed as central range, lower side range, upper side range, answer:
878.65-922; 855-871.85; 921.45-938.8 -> -1.0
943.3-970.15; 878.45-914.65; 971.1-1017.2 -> 0.4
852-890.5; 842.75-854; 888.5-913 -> 0.8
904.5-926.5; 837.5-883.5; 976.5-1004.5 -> -2.1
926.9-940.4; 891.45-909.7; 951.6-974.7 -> -0.7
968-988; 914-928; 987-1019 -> 2.3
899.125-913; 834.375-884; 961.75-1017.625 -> -1.1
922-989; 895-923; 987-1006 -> 2.6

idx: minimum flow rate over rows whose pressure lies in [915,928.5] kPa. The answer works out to 164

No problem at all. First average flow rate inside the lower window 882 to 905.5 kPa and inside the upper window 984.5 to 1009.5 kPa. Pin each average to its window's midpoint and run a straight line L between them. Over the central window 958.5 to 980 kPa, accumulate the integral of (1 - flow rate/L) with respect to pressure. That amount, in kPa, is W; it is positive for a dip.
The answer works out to 1.6 kPa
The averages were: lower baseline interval 161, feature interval 147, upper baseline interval 158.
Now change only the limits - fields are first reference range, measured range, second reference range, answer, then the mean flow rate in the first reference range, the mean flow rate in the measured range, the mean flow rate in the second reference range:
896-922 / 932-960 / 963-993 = -0.9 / 166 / 161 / 147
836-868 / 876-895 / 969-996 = -0.9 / 153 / 159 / 148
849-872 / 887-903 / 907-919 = 0.2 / 152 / 161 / 168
